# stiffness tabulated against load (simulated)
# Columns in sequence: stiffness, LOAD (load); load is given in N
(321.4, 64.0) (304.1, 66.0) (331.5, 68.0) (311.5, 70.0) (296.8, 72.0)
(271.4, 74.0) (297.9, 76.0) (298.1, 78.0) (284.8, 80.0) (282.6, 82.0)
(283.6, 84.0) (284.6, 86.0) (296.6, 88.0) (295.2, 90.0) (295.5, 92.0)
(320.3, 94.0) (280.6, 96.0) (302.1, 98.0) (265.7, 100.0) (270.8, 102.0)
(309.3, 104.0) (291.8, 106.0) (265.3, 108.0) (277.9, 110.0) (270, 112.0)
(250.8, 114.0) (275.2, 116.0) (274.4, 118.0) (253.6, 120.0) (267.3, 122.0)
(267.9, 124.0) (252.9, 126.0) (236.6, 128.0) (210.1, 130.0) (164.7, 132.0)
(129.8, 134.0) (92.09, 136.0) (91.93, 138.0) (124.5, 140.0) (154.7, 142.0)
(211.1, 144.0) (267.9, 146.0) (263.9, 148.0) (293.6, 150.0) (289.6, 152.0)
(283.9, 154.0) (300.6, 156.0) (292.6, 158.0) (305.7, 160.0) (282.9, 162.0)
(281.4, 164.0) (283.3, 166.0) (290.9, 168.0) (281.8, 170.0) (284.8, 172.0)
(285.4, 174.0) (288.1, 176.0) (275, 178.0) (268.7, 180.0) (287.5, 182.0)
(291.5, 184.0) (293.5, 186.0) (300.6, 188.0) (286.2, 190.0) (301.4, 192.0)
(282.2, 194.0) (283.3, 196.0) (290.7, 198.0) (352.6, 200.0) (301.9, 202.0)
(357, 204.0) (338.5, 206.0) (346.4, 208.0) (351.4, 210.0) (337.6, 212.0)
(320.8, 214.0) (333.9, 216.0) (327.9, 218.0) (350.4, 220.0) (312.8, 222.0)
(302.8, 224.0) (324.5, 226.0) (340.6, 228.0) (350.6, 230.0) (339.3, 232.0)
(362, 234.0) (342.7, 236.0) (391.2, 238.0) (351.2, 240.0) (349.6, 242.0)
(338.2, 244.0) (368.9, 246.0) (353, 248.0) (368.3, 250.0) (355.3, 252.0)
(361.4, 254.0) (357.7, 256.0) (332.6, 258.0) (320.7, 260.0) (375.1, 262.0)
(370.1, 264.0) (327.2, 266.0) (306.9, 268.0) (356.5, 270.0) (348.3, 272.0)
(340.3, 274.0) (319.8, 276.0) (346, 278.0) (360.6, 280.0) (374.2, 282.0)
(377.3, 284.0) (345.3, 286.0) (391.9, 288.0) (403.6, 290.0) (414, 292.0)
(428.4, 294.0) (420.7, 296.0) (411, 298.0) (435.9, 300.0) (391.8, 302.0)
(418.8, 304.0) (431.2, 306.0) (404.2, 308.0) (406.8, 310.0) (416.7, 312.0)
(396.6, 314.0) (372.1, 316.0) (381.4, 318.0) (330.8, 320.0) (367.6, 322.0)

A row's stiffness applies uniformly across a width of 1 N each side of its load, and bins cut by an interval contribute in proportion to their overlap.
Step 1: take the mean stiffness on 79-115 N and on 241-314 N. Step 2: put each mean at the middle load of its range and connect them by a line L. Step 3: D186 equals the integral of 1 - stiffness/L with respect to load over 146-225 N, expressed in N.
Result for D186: 6.3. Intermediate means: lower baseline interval 285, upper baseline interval 373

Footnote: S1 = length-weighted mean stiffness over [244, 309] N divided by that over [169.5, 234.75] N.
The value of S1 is 1.19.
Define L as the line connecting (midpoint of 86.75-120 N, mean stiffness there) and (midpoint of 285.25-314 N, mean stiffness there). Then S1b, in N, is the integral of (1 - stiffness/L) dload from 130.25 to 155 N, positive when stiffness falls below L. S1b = 8.9 N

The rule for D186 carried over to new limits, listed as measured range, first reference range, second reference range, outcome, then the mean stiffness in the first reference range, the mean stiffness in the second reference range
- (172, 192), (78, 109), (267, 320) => 2.7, 289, 384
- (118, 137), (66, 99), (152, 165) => 5.3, 296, 291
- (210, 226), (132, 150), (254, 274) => -2.7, 174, 345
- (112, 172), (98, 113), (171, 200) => 9.0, 280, 289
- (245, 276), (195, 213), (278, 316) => 1.9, 329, 399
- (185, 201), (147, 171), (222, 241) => 0.8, 288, 343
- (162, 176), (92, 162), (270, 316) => 0.0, 249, 389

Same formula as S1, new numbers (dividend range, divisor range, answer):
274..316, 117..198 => 1.54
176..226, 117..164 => 1.34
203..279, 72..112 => 1.20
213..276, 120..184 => 1.40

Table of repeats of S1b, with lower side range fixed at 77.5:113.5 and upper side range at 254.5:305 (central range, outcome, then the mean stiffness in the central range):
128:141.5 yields 7.1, 144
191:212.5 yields 0.9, 322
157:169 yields 1.1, 289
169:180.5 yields 1.5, 281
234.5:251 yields -0.2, 358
